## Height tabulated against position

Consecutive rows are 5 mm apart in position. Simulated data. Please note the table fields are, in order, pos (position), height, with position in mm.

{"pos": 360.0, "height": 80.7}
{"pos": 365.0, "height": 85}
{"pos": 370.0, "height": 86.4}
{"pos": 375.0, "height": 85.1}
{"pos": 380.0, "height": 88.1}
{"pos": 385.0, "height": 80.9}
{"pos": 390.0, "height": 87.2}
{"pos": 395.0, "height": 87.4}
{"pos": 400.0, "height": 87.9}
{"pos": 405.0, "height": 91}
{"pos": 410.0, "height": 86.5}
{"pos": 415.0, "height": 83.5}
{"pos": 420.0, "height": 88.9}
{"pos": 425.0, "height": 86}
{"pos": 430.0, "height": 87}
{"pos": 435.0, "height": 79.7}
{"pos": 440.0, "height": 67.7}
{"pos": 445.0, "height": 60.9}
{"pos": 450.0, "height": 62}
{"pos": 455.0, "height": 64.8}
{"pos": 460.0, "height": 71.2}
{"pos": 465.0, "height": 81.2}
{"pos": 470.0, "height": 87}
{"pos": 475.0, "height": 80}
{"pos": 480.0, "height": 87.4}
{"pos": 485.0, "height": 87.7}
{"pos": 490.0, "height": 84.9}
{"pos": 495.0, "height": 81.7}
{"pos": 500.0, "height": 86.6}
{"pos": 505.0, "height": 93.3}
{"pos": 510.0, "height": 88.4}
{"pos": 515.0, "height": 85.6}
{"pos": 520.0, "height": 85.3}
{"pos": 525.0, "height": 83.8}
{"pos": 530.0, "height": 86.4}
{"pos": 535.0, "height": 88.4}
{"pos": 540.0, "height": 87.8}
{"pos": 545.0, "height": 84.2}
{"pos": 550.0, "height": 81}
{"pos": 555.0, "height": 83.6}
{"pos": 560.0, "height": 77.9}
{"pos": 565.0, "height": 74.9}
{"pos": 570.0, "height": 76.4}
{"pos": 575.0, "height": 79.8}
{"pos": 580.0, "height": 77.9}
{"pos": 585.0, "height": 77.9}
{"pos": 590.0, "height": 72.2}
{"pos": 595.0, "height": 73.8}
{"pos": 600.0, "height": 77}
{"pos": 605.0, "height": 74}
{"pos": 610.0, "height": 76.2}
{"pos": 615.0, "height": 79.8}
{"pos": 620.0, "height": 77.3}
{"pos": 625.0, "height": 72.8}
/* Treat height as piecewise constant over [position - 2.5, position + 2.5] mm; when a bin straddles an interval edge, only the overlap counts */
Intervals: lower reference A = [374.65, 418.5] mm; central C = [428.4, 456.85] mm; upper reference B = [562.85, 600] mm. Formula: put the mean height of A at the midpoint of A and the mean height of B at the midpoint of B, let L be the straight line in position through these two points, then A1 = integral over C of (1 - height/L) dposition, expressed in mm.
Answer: 4.8 mm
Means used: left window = 86.5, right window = 76.2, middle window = 70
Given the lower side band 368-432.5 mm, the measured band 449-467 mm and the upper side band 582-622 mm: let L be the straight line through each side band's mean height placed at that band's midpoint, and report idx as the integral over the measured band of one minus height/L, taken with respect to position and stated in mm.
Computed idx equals 2.9 mm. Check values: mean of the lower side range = 86.6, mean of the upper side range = 76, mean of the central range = 70.1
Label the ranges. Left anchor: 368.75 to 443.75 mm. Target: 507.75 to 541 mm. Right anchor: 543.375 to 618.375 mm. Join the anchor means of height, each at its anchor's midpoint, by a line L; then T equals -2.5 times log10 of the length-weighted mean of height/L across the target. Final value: -0.086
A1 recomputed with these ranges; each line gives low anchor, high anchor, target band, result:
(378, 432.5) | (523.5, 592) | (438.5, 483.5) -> 5.6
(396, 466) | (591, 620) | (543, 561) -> -1.2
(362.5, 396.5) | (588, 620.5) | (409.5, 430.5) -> -0.6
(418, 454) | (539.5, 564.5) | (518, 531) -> -0.8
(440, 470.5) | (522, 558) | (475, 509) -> -4.5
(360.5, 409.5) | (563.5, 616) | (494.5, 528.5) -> -2.8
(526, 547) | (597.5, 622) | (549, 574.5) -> 1.4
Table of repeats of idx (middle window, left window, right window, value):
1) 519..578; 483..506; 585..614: -1.2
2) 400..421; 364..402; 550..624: -0.6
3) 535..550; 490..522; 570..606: -0.6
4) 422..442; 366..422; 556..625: 1.0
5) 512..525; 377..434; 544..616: -0.7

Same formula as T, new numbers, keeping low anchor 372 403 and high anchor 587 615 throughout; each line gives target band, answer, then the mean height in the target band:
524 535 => -0.09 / 86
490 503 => -0.05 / 84.6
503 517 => -0.12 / 89.1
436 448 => 0.25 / 66.1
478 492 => -0.07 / 86.7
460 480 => 0.00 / 81.9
